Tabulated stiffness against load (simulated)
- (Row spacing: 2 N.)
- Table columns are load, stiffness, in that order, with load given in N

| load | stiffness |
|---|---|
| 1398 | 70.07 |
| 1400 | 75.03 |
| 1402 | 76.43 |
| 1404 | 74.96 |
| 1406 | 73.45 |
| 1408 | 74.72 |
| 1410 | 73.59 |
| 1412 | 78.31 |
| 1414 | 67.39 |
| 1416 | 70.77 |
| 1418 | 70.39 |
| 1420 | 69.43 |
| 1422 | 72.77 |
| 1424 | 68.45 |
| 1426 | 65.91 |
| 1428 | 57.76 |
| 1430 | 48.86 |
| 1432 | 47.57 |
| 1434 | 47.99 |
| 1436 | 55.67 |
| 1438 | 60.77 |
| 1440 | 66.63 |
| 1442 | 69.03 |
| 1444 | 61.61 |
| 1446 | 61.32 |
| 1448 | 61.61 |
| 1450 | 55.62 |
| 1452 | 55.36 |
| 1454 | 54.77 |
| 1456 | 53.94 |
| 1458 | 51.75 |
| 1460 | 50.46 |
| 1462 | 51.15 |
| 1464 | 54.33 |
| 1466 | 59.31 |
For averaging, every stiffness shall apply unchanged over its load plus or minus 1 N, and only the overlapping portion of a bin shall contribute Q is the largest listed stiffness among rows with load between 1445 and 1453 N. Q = 61.61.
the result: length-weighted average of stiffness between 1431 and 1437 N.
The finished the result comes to 50.4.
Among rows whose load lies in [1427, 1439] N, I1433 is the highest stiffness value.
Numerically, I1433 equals 60.77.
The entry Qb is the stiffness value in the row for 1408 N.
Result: 74.72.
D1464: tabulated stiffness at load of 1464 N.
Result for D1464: 54.33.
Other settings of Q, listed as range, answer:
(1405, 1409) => 74.72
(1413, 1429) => 72.77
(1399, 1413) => 78.31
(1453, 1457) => 54.77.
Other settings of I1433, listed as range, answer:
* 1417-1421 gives 70.39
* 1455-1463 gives 53.94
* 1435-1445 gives 69.03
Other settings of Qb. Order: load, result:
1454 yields 54.77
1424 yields 68.45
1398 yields 70.07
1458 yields 51.75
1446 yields 61.32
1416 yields 70.77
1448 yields 61.61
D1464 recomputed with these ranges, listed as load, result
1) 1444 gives 61.61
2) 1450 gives 55.62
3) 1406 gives 73.45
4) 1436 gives 55.67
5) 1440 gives 66.63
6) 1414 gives 67.39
